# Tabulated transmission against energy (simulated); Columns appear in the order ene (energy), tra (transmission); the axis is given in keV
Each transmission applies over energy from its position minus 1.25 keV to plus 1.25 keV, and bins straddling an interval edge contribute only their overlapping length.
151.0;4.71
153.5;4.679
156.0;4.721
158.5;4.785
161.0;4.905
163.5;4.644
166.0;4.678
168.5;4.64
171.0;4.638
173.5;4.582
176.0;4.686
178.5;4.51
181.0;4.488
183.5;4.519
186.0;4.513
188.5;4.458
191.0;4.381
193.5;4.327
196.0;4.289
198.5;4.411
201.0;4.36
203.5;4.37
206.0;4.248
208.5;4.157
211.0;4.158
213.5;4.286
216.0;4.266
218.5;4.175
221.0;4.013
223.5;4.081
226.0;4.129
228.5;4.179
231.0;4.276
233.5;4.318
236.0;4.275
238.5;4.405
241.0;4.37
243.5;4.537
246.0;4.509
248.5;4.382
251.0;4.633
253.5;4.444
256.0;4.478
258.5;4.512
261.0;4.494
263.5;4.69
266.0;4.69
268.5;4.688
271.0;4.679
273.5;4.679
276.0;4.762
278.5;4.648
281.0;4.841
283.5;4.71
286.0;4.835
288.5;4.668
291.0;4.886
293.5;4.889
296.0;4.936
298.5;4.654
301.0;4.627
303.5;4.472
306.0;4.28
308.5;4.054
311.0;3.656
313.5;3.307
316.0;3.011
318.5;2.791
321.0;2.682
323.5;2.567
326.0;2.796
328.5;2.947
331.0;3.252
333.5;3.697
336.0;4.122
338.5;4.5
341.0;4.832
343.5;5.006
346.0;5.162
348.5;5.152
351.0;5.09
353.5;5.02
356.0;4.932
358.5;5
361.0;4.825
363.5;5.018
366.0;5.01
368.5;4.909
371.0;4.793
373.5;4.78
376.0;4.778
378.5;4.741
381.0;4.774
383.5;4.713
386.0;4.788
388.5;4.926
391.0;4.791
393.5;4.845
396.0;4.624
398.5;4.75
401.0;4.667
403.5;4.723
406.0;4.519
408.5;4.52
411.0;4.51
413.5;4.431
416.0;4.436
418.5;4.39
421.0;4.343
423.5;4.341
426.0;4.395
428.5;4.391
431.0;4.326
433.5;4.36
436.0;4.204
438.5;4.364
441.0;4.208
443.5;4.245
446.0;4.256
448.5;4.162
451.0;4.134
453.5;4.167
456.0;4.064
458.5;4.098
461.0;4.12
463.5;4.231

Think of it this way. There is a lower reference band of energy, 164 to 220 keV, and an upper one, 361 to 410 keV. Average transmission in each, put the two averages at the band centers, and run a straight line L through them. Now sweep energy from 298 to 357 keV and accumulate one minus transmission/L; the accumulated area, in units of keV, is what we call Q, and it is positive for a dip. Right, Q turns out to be 8.3 keV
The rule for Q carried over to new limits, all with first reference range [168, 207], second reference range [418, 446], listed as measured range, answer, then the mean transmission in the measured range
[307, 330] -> 6.7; 3.1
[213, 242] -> 1.4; 4.23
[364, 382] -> -2.0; 4.84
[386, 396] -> -1.1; 4.82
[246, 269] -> -0.7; 4.55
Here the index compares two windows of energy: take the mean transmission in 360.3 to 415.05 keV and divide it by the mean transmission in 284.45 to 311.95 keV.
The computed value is 1.04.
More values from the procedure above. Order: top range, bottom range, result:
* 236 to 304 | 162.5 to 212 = 1.04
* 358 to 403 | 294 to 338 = 1.31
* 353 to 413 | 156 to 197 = 1.05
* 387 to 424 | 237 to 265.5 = 1.02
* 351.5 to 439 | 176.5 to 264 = 1.07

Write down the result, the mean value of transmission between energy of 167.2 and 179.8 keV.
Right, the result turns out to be 4.61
